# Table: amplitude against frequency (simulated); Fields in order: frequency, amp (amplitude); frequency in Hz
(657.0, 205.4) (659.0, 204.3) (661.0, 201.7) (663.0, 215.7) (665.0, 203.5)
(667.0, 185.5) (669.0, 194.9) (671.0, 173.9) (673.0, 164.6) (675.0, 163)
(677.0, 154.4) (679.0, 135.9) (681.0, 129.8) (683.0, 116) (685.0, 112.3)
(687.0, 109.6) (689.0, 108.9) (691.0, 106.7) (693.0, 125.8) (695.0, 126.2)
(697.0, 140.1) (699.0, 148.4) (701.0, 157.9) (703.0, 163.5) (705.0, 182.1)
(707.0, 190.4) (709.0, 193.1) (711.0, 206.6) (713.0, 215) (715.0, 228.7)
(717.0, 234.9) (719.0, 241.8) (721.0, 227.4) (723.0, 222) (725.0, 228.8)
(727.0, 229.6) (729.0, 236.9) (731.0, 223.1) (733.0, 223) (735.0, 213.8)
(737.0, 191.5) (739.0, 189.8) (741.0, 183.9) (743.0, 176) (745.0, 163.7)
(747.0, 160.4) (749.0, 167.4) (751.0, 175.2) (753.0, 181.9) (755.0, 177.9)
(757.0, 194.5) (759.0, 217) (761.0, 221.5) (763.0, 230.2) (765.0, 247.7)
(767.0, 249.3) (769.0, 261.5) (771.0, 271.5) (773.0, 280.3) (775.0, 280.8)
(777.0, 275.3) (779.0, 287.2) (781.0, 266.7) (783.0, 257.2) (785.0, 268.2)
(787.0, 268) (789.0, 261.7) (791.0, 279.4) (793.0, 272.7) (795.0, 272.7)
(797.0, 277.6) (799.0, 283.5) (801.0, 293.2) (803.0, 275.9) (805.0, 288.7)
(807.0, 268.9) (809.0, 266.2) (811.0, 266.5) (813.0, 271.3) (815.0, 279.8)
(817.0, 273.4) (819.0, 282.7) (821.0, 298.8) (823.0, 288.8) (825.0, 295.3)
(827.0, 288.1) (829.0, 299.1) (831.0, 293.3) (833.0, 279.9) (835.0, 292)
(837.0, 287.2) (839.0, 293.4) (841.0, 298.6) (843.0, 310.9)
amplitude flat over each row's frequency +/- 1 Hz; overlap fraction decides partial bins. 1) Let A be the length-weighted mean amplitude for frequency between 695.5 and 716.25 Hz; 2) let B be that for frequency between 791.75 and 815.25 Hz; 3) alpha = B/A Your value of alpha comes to 1.5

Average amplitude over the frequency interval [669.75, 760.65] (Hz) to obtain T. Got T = 178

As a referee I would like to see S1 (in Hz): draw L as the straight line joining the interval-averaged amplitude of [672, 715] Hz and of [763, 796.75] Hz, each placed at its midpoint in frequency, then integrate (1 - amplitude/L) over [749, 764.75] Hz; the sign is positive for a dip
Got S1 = 2.49 Hz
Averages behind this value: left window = 152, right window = 268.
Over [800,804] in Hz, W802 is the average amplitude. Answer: 285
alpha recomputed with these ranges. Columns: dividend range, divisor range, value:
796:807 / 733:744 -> 1.46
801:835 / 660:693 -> 1.84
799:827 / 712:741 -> 1.27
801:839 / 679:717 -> 1.83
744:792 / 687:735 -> 1.25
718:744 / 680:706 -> 1.61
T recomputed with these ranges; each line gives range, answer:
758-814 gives 266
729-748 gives 194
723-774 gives 212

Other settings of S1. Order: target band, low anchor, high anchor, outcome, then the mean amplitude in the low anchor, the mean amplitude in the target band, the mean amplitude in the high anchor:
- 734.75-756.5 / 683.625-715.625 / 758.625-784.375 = 4.1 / 156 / 179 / 259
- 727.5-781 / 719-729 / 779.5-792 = 6.3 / 229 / 220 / 268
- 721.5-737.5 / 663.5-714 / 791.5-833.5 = -2.0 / 157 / 222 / 282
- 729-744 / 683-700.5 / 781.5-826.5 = -1.6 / 123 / 203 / 277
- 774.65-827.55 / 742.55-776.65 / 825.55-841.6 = -3.9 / 217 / 277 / 291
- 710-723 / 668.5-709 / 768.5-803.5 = -3.1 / 146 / 225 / 274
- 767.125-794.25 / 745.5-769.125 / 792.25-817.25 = -3.6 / 204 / 271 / 276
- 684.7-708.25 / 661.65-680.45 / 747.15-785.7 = 6.4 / 176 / 141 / 235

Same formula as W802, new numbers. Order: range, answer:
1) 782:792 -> 267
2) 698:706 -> 163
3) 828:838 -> 290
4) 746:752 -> 168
